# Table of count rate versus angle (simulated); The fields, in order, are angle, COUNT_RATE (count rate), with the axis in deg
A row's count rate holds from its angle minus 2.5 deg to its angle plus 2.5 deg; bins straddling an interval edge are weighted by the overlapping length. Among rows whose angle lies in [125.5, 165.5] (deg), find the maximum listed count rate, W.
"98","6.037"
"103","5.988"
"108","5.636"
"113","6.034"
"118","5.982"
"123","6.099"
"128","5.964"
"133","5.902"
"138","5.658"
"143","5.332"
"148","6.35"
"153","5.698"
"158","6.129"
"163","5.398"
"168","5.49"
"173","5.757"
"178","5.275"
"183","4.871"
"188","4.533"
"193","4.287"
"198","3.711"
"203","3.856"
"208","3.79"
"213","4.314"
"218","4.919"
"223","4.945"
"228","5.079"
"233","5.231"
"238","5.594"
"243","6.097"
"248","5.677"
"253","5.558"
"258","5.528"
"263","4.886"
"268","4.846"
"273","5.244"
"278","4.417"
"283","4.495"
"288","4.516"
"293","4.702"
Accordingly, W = 6.35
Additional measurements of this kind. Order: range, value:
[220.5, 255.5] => 6.097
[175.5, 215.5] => 5.275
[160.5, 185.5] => 5.757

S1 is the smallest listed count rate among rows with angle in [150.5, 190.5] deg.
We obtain 4.533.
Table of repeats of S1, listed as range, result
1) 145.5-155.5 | 5.698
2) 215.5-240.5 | 4.919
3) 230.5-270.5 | 4.846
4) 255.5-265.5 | 4.886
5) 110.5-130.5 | 5.964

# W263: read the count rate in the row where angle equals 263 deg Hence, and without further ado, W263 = 4.886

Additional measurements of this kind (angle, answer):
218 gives 4.919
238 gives 5.594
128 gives 5.964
